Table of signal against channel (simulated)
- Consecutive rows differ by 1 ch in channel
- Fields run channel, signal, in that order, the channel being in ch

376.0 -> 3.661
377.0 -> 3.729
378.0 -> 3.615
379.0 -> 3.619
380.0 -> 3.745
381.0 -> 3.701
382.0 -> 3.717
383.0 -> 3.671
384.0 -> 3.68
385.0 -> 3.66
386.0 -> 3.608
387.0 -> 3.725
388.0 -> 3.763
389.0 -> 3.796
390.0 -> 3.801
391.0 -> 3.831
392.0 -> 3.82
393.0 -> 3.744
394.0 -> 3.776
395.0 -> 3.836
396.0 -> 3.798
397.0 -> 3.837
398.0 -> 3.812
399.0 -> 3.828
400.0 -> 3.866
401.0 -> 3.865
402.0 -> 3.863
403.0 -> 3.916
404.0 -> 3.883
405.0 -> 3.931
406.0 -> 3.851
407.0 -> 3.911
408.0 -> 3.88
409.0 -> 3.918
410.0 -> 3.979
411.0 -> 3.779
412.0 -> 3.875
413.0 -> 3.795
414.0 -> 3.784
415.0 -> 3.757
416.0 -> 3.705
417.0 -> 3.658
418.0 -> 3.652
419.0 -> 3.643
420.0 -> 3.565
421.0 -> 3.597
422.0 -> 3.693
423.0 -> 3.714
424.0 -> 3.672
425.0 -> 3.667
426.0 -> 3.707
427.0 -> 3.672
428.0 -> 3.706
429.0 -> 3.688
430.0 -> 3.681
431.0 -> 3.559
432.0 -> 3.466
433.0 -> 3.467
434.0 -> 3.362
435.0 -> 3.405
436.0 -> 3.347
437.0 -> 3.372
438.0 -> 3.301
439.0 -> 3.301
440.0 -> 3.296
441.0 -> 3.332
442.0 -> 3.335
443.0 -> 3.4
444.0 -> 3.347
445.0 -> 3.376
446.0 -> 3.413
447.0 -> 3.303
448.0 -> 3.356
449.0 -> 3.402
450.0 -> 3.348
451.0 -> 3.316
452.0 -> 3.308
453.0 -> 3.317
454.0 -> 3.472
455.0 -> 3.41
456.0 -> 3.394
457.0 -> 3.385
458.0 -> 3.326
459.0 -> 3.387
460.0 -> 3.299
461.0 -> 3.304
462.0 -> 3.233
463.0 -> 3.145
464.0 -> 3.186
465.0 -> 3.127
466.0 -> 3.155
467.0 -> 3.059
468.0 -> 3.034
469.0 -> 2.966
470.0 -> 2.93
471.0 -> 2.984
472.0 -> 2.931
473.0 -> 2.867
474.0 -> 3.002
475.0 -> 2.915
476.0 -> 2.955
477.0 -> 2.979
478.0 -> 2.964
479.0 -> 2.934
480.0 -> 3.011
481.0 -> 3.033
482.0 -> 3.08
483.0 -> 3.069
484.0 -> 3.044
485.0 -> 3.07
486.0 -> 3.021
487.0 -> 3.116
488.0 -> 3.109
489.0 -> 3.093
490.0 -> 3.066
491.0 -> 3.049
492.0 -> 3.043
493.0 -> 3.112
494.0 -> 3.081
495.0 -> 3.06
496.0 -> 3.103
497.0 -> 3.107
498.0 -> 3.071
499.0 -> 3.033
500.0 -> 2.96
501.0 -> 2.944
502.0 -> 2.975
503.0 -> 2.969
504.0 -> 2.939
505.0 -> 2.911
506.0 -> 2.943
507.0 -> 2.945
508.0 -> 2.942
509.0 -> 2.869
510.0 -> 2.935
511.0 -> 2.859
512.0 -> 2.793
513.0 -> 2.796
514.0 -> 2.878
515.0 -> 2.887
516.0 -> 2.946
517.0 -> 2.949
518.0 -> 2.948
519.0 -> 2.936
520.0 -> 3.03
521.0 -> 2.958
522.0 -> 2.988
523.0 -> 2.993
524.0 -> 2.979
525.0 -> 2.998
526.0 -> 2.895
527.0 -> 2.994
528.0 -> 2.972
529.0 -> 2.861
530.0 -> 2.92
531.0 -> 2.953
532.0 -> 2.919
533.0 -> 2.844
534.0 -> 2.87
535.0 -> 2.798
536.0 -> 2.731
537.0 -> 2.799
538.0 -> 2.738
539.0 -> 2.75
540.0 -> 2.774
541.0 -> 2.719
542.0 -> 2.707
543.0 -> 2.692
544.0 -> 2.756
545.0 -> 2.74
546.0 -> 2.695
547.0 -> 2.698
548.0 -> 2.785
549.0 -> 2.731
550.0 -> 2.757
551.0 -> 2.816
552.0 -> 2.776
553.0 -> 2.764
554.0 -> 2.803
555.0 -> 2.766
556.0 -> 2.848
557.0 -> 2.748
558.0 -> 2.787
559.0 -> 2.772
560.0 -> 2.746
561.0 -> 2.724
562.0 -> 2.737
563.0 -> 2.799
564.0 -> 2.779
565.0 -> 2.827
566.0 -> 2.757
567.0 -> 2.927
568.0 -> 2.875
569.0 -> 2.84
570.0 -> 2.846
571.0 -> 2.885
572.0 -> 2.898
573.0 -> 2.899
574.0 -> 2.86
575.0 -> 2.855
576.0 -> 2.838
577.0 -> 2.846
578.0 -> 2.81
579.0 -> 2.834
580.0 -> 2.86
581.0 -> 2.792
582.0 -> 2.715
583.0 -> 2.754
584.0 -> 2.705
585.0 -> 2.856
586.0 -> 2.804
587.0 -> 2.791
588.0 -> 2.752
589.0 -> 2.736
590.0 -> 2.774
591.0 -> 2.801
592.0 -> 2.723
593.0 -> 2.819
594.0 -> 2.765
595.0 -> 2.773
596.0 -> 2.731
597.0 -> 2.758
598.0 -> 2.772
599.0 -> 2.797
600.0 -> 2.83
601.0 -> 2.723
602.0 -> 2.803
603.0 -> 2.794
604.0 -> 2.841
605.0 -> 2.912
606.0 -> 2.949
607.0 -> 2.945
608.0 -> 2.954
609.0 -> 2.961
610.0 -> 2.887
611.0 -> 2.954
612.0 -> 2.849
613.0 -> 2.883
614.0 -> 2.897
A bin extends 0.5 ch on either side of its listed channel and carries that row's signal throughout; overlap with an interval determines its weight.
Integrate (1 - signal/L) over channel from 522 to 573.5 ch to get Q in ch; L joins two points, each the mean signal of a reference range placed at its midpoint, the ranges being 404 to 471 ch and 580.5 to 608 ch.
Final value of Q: 3.1 ch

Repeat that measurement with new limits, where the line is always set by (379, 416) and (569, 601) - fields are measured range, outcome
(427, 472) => 2.6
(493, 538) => 3.3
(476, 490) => 1.3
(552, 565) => 0.7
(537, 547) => 1.0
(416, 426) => 0.1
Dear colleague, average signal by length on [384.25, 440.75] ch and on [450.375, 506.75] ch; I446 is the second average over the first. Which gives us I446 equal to 0.84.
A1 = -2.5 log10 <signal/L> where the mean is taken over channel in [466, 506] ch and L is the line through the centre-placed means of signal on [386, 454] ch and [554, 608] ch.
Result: 0.10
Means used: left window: 3.64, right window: 2.81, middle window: 3.02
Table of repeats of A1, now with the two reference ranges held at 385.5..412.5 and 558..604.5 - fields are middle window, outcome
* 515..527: 0.063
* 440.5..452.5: 0.066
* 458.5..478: 0.123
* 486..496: 0.079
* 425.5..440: 0.045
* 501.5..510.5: 0.102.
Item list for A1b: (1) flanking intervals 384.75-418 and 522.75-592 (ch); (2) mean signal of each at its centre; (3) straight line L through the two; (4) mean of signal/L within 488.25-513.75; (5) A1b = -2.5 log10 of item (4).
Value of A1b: 0.07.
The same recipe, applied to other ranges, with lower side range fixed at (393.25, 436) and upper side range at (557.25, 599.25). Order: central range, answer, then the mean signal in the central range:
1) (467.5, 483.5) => 0.14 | 2.98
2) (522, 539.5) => 0.07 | 2.89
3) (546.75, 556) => 0.07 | 2.77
